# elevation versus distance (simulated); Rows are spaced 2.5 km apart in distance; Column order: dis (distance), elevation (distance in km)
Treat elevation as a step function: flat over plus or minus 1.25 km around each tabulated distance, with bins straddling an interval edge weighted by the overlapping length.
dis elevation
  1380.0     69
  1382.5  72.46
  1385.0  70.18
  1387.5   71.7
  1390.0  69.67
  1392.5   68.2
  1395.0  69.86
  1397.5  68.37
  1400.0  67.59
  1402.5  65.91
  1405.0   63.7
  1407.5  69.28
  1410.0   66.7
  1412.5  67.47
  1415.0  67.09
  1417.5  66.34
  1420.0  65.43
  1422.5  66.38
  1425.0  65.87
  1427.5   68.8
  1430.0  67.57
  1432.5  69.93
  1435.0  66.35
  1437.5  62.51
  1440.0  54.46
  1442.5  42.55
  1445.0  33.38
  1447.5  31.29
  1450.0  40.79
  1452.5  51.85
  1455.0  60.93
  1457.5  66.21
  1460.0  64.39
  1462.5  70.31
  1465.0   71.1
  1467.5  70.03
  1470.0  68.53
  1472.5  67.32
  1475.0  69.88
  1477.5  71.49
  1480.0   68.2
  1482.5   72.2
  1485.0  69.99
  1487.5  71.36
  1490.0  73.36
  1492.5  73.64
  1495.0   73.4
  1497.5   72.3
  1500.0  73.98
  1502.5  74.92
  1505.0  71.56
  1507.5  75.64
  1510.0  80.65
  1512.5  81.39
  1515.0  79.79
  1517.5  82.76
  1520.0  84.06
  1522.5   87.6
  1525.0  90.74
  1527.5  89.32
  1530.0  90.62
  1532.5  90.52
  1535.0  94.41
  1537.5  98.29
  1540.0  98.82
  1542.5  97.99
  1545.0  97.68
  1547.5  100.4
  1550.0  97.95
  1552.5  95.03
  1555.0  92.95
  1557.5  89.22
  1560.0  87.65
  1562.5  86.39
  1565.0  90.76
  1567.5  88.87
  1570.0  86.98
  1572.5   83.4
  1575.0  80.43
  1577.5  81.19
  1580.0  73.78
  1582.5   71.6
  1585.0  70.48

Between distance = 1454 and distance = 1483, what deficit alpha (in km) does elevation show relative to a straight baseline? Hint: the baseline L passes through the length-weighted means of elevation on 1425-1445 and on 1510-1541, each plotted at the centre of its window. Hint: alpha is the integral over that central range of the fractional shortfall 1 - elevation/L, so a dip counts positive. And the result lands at 1.0 km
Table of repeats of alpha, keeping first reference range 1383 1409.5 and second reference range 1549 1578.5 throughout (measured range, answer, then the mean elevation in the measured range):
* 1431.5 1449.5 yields 5.6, 50.8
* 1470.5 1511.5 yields 3.8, 72.5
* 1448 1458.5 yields 3.1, 53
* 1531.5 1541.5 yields -1.2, 95.7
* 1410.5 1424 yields 0.8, 66.5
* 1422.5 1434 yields 0.7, 67.8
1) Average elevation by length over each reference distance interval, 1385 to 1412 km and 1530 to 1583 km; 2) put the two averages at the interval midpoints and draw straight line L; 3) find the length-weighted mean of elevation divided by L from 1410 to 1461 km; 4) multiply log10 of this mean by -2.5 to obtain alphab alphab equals 0.23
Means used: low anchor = 68.2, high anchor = 90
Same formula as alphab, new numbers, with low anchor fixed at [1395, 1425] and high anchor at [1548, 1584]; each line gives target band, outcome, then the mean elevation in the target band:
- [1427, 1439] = 0.05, 66.7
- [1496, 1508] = 0.07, 73.6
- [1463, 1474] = 0.07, 69.3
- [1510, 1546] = -0.10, 89.9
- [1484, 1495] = 0.07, 72.3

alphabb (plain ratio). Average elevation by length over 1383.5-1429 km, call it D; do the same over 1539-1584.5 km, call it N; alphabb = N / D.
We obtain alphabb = 1.3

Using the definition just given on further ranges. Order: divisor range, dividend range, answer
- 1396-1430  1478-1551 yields 1.24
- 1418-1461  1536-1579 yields 1.58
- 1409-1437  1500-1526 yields 1.20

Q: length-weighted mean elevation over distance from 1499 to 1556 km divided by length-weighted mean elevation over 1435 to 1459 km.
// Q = 1.75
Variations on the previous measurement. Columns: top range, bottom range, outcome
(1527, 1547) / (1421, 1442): 1.48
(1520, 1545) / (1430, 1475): 1.58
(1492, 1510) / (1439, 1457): 1.62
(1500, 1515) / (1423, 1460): 1.36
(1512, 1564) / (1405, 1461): 1.52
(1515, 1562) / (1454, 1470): 1.37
